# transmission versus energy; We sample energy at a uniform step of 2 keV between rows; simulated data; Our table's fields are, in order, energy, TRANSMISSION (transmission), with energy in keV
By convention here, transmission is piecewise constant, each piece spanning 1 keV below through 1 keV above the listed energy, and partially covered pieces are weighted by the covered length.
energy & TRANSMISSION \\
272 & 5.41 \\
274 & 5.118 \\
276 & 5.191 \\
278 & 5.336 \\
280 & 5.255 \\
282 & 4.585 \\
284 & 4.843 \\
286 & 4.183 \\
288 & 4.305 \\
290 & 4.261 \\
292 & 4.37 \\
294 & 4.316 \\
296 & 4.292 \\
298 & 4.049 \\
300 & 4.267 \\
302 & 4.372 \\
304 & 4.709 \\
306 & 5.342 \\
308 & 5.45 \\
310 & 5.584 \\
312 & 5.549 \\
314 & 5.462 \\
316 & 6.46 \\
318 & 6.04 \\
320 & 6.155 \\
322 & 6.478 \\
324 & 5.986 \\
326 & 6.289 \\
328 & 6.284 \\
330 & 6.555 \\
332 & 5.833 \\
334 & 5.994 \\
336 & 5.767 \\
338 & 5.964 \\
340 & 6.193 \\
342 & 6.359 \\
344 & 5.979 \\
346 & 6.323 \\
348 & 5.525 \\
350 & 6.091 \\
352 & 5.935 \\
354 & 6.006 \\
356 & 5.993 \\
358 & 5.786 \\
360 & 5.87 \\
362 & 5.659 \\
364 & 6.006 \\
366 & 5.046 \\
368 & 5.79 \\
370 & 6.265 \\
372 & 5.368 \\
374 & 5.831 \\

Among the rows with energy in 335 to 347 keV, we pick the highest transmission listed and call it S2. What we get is 6.359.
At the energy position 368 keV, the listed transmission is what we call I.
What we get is 5.79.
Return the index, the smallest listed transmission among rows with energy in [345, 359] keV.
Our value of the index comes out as 5.525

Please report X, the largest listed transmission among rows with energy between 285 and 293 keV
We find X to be 4.37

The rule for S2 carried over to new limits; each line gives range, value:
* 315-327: 6.478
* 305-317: 6.46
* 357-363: 5.87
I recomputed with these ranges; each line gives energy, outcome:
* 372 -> 5.368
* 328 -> 6.284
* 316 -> 6.46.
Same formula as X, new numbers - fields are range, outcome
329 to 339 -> 6.555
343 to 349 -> 6.323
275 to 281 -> 5.336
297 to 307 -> 5.342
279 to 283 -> 5.255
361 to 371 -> 6.265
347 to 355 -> 6.091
